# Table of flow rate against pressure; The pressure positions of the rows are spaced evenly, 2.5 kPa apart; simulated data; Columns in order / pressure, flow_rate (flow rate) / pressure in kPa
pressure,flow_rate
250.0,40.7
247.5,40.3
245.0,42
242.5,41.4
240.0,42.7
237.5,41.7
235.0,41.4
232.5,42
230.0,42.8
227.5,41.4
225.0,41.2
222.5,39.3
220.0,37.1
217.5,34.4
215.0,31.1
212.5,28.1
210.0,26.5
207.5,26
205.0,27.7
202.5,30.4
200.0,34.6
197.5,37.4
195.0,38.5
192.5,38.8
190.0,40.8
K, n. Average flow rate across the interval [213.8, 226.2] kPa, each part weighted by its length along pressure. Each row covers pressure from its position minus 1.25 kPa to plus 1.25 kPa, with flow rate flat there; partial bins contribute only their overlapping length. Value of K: 36.6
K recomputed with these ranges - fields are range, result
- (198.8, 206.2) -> 30.9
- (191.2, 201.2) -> 37.4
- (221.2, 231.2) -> 41.1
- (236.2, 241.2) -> 42.2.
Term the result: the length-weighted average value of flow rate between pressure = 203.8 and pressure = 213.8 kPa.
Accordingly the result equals 27.1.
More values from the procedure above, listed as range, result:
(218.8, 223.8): 38.2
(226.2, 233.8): 42.1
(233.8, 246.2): 41.8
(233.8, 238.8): 41.6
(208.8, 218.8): 30.1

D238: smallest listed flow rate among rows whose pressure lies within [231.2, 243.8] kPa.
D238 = 41.4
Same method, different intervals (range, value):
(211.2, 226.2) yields 28.1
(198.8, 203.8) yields 30.4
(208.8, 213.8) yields 26.5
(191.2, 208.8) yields 26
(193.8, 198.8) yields 37.4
